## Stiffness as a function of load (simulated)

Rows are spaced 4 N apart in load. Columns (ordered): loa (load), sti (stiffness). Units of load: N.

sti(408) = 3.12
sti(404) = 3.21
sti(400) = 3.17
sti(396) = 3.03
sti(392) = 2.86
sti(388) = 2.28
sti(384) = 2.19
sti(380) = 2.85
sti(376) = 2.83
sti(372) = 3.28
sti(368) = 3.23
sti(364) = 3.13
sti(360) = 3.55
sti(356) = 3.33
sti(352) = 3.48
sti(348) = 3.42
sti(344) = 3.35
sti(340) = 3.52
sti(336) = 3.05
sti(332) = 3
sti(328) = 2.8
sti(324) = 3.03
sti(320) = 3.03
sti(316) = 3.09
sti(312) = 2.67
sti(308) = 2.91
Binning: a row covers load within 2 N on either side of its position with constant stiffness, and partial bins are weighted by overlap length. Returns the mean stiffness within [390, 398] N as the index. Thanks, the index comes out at 2.94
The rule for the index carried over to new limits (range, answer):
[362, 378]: 3.12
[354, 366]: 3.34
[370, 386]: 2.79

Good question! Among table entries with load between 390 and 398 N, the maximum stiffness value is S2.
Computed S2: 3.03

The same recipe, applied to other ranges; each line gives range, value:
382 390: 2.28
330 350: 3.52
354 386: 3.55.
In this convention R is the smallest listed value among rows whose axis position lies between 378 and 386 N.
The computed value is 2.19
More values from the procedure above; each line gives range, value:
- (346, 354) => 3.42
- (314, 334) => 2.8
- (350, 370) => 3.13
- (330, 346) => 3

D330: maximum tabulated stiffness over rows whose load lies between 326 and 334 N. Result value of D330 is 3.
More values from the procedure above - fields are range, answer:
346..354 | 3.48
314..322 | 3.09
